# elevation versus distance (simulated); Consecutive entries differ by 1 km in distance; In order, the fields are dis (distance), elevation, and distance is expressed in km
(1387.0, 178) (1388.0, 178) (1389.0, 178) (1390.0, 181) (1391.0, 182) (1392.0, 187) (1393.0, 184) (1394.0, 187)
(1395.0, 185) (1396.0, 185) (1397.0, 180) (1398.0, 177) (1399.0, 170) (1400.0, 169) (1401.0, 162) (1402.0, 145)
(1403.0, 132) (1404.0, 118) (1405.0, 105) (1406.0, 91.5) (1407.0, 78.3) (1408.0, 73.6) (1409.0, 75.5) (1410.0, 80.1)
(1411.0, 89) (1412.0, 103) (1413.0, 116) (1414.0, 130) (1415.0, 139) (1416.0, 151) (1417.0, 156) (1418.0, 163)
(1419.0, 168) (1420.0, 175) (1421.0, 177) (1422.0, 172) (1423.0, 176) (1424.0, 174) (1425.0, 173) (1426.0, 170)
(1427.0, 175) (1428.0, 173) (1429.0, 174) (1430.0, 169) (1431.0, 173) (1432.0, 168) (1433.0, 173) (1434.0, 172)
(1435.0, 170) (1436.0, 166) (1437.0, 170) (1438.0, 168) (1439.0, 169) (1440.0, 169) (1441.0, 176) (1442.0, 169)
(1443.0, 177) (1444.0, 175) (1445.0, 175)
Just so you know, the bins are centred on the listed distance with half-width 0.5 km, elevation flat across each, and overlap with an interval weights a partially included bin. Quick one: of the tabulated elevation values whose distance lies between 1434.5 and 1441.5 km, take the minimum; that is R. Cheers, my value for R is 166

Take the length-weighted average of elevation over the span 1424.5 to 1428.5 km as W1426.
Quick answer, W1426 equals 173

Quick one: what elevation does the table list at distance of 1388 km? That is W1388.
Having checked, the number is 178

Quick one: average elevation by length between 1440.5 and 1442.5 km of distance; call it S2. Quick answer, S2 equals 172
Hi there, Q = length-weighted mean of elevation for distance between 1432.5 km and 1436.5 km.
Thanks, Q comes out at 170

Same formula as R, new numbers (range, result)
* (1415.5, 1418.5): 151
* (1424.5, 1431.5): 169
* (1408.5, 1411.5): 75.5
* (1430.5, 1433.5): 168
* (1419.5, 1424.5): 172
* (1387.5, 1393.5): 178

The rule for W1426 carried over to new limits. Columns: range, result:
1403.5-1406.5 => 105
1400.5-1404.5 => 139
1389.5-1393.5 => 184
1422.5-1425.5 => 174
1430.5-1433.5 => 171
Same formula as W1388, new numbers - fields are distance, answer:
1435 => 170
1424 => 174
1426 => 170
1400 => 169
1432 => 168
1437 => 170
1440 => 169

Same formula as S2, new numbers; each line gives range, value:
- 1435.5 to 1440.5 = 168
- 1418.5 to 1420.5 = 172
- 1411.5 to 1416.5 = 128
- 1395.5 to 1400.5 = 176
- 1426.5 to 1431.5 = 173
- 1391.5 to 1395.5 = 186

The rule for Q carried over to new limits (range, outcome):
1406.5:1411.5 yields 79.3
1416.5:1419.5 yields 162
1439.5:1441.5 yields 172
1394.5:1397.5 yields 183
